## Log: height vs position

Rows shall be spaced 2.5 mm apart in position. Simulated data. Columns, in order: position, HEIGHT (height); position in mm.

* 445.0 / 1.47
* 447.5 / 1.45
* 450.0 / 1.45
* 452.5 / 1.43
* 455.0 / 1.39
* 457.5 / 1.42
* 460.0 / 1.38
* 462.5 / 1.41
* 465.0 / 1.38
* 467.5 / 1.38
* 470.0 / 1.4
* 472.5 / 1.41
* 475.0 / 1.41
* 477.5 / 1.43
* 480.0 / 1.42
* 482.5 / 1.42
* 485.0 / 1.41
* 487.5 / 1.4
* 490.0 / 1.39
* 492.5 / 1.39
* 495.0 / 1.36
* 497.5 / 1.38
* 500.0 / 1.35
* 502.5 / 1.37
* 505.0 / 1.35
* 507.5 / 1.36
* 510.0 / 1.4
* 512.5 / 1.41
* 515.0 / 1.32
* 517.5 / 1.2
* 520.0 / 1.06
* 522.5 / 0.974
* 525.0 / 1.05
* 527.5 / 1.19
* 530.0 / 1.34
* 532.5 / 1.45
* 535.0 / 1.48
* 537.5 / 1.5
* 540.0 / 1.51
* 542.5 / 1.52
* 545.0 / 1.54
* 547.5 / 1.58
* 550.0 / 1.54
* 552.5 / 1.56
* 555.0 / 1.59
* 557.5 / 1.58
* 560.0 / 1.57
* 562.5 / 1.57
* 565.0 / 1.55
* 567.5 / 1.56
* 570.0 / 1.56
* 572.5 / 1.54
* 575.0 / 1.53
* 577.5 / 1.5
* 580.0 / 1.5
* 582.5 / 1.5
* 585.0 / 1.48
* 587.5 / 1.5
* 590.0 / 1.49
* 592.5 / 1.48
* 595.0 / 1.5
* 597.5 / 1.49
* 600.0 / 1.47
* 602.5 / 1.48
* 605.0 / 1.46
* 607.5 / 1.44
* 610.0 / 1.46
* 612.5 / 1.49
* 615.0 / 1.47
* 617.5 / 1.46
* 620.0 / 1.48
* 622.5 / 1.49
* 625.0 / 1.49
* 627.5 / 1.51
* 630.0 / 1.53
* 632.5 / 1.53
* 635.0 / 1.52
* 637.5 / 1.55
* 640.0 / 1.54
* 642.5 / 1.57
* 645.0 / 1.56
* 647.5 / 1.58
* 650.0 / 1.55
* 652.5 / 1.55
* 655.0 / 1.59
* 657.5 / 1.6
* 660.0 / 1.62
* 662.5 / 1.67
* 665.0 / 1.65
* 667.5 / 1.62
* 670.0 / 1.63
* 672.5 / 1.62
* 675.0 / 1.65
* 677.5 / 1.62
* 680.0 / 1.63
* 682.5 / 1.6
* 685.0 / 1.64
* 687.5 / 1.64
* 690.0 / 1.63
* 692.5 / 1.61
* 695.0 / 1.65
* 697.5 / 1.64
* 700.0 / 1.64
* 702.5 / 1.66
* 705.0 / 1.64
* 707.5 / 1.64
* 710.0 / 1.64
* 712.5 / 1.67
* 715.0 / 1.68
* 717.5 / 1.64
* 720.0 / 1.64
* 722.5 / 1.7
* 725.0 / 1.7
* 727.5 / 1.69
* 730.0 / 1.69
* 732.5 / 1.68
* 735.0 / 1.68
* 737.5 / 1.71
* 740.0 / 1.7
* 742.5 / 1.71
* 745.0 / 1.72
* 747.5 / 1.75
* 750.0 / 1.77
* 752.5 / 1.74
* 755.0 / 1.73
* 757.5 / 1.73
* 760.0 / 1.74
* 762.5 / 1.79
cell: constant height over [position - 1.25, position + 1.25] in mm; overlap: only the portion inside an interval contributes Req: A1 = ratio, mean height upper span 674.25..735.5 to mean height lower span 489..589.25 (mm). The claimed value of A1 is 1.16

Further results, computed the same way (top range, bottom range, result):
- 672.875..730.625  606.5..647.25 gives 1.09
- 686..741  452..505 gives 1.19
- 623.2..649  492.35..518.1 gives 1.13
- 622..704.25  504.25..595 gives 1.11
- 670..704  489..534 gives 1.26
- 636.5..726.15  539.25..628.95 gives 1.07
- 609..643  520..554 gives 1.08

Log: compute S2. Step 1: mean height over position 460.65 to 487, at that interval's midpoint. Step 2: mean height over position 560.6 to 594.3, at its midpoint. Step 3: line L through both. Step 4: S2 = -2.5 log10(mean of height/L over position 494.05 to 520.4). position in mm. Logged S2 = 0.09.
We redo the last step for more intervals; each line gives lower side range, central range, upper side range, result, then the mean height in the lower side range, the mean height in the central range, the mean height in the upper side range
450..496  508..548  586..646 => 0.08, 1.4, 1.34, 1.5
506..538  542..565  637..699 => -0.16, 1.28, 1.56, 1.61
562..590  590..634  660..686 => 0.06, 1.52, 1.48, 1.63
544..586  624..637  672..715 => 0.05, 1.54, 1.52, 1.64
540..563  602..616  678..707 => 0.09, 1.56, 1.47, 1.63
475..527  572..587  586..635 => -0.05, 1.32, 1.51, 1.49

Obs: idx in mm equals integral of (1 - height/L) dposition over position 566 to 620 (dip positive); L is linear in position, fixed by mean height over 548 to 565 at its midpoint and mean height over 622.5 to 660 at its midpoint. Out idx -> 2.3 mm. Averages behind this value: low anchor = 1.57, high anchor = 1.55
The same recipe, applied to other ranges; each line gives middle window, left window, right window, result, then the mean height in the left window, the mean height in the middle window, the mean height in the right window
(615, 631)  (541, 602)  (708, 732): 0.9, 1.53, 1.49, 1.67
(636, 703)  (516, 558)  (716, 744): -0.8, 1.39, 1.61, 1.69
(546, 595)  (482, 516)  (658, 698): -1.8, 1.38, 1.53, 1.63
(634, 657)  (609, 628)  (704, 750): -0.4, 1.48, 1.56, 1.68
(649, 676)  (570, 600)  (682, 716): -0.3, 1.5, 1.61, 1.64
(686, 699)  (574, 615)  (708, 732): 0.0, 1.48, 1.63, 1.67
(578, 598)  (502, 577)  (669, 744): 0.0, 1.43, 1.49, 1.66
